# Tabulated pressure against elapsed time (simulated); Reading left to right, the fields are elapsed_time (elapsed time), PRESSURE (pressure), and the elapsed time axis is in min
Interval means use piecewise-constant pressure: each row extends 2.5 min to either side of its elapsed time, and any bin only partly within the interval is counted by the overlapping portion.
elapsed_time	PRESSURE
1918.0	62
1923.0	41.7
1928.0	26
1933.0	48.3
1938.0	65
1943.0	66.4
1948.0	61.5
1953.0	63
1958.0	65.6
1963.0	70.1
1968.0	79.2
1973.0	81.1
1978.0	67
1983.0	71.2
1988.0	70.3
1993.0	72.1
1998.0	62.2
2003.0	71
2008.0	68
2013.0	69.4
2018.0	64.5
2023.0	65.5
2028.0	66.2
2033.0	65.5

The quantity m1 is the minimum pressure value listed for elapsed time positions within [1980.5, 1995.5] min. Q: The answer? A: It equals 70.3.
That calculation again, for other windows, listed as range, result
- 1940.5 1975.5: 61.5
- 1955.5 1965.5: 65.6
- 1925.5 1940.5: 26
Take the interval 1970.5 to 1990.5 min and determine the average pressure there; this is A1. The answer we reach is 72.4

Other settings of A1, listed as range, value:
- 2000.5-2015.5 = 69.5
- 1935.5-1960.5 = 64.3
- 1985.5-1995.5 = 71.2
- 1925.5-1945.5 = 51.4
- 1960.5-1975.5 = 76.8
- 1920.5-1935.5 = 38.7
